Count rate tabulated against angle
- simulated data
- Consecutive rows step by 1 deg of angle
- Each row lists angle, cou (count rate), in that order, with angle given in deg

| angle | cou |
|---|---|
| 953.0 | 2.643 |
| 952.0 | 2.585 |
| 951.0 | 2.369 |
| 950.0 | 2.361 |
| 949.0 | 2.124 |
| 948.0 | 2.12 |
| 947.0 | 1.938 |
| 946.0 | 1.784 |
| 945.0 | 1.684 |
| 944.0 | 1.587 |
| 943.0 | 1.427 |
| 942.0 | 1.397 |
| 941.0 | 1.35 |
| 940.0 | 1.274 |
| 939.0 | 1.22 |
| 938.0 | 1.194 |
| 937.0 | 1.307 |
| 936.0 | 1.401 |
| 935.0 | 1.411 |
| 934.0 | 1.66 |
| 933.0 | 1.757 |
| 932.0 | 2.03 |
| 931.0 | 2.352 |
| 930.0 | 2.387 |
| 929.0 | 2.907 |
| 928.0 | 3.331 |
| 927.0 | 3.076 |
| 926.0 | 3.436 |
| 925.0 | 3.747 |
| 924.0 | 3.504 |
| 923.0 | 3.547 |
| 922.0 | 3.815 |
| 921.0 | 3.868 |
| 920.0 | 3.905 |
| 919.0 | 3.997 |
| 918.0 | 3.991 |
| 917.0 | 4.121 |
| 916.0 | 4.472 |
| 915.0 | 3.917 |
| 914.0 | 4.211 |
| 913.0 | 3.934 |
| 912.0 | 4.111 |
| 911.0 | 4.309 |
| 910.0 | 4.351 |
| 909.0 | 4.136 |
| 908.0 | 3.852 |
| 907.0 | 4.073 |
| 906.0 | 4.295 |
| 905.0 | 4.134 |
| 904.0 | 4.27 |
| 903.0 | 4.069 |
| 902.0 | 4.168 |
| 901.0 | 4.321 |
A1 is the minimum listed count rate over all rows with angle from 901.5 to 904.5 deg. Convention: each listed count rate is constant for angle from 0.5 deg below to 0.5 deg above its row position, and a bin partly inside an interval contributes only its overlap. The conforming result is 4.069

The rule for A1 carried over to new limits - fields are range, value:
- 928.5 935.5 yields 1.411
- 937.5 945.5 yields 1.194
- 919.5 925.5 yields 3.504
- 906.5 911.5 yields 3.852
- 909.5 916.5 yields 3.917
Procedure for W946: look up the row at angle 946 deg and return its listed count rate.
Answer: 1.784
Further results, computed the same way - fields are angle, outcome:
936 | 1.401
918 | 3.991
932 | 2.03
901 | 4.321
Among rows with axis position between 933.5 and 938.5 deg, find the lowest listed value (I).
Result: 1.194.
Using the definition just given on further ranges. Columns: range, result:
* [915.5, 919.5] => 3.991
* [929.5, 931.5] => 2.352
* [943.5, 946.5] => 1.587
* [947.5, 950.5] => 2.12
